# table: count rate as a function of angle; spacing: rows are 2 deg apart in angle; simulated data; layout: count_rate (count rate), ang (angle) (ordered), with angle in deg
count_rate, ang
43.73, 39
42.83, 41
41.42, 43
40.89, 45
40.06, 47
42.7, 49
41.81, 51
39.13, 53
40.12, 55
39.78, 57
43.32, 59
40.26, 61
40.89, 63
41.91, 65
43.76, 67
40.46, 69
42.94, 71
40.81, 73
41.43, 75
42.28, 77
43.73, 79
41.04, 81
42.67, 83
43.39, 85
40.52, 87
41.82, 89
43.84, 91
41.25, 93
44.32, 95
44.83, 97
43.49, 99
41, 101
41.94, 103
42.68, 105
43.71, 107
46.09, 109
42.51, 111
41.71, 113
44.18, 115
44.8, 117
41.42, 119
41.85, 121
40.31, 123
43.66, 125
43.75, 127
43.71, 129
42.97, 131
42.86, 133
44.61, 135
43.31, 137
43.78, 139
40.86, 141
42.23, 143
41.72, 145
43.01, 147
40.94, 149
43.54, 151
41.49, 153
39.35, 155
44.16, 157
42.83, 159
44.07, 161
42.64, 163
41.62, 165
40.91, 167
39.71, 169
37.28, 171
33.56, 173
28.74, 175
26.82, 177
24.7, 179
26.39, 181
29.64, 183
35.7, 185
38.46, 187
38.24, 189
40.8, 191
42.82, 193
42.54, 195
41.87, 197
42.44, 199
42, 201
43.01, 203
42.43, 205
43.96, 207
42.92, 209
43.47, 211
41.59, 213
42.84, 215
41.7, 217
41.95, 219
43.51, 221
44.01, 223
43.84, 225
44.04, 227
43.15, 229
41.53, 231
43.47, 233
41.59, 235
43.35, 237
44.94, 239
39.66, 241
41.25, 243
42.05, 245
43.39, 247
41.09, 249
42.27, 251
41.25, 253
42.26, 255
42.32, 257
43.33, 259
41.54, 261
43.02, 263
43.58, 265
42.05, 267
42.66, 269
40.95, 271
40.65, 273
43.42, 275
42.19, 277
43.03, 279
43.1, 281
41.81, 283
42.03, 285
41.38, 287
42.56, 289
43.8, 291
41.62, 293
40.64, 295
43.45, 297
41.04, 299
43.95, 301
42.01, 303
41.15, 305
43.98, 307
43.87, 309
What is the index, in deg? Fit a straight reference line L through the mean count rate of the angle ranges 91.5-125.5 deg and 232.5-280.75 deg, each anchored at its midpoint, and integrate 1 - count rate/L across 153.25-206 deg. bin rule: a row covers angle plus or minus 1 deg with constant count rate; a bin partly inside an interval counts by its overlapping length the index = 5.4 deg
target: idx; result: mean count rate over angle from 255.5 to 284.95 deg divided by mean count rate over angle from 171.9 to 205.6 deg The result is 1.2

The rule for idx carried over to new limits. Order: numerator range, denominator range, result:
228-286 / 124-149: 0.98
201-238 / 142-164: 1.01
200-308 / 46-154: 1.00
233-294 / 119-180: 1.05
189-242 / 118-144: 1.00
